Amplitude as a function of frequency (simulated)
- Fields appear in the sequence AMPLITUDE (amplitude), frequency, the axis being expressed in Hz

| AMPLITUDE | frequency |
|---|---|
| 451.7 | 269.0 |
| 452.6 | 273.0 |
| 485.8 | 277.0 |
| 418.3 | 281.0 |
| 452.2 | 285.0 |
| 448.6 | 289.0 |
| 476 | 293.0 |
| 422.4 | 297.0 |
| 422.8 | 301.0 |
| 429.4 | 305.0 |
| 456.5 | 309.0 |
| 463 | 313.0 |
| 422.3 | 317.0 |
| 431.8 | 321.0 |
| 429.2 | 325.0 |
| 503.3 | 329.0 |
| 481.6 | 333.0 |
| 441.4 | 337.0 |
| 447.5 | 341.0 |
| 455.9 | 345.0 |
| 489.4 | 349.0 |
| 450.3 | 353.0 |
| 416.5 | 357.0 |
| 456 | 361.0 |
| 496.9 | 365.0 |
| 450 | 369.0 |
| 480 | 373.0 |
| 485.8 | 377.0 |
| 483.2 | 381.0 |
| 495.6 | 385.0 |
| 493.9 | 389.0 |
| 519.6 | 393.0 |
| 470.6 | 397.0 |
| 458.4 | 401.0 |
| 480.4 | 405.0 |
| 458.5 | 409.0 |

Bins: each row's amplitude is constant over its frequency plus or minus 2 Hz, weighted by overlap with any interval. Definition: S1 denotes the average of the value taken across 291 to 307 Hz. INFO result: 438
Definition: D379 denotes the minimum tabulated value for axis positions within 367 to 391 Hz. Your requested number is 450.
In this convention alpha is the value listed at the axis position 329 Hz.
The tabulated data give 503.3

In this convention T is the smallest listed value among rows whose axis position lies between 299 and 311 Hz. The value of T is 422.8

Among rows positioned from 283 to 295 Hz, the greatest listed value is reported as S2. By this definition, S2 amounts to 476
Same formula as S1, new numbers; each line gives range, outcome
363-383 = 479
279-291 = 440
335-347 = 448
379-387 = 489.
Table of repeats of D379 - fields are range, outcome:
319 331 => 429.2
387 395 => 493.9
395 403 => 458.4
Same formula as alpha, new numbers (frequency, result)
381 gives 483.2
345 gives 455.9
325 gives 429.2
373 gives 480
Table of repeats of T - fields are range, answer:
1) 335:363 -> 416.5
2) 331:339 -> 441.4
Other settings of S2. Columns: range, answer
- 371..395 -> 519.6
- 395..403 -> 470.6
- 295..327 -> 463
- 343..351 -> 489.4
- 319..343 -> 503.3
